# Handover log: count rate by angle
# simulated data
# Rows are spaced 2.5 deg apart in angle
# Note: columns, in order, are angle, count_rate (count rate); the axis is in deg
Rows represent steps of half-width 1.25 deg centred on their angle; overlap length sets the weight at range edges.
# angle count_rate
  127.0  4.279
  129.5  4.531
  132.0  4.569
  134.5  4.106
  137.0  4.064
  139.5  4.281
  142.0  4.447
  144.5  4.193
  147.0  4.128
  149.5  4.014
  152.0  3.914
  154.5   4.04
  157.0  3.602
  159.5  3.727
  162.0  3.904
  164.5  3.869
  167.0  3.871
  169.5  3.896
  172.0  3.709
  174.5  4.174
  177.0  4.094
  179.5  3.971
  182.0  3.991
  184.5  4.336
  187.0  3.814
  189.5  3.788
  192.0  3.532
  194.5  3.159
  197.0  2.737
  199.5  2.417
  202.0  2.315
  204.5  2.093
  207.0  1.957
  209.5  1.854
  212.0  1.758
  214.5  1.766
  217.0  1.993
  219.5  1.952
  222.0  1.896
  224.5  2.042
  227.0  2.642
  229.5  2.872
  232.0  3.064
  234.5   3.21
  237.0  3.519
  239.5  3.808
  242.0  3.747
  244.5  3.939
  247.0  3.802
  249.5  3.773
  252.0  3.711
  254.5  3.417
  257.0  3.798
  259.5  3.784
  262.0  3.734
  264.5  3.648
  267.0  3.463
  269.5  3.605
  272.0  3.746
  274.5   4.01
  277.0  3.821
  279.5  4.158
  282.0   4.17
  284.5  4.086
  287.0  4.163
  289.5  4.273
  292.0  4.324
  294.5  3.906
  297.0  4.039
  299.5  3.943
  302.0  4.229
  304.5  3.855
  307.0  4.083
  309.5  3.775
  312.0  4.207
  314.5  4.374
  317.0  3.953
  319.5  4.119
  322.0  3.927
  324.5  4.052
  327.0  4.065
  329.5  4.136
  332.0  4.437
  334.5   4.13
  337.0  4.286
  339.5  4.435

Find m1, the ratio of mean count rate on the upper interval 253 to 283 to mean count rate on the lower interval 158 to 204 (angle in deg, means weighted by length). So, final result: 1.0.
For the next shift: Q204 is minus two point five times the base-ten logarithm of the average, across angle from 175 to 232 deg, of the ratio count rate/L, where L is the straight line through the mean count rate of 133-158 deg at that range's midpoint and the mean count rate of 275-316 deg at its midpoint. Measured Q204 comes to 0.41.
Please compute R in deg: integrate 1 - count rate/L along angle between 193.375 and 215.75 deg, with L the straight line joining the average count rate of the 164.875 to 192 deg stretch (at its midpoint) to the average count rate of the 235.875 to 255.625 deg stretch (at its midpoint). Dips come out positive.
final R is 9.5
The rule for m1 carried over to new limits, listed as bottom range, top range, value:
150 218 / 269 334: 1.24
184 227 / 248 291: 1.52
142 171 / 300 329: 1.03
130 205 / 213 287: 0.89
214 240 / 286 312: 1.56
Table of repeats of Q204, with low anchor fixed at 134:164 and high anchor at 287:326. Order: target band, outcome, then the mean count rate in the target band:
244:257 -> 0.09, 3.72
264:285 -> 0.06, 3.86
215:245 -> 0.39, 2.84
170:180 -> 0.01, 3.98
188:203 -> 0.32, 3.02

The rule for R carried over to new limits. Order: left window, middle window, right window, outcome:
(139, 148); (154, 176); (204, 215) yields -2.50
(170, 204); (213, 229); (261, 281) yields 6.81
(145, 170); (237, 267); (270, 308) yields 2.13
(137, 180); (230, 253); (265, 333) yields 2.41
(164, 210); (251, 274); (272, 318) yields 1.12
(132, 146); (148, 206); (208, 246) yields -0.35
